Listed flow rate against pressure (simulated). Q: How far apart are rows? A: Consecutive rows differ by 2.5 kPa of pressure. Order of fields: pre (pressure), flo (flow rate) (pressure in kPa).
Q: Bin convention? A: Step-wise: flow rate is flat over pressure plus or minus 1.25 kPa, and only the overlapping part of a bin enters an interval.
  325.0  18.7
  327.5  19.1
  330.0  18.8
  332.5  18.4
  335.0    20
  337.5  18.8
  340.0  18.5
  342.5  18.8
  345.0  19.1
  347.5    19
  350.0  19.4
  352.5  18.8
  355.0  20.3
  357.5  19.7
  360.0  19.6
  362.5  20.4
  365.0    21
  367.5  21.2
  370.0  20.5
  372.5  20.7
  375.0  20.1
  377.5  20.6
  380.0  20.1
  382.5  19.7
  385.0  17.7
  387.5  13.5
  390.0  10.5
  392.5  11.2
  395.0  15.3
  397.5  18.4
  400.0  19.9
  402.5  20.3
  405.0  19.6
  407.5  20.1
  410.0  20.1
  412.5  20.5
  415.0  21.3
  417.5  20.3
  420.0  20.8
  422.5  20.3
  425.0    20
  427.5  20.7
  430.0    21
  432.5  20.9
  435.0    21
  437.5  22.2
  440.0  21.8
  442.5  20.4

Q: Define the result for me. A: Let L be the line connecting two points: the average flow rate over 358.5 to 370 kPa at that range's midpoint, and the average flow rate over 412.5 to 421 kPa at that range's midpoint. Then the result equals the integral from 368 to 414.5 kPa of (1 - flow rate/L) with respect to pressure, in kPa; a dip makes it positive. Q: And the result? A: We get 5.1 kPa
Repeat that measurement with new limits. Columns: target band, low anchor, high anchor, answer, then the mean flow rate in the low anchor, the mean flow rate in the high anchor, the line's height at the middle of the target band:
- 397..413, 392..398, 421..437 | -3.08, 15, 20.7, 16.7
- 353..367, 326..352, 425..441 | -0.51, 19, 21.2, 19.5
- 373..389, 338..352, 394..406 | 0.20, 18.9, 18.8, 18.8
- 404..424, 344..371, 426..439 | 0.45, 19.9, 21.1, 20.8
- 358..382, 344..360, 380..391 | -3.93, 19.4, 16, 17.6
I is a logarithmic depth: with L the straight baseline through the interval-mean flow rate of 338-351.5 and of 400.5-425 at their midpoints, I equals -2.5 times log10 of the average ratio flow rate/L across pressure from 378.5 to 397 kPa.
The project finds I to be 0.26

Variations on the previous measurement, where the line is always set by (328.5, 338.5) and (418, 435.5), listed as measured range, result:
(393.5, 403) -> 0.11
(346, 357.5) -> 0.00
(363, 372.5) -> -0.07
